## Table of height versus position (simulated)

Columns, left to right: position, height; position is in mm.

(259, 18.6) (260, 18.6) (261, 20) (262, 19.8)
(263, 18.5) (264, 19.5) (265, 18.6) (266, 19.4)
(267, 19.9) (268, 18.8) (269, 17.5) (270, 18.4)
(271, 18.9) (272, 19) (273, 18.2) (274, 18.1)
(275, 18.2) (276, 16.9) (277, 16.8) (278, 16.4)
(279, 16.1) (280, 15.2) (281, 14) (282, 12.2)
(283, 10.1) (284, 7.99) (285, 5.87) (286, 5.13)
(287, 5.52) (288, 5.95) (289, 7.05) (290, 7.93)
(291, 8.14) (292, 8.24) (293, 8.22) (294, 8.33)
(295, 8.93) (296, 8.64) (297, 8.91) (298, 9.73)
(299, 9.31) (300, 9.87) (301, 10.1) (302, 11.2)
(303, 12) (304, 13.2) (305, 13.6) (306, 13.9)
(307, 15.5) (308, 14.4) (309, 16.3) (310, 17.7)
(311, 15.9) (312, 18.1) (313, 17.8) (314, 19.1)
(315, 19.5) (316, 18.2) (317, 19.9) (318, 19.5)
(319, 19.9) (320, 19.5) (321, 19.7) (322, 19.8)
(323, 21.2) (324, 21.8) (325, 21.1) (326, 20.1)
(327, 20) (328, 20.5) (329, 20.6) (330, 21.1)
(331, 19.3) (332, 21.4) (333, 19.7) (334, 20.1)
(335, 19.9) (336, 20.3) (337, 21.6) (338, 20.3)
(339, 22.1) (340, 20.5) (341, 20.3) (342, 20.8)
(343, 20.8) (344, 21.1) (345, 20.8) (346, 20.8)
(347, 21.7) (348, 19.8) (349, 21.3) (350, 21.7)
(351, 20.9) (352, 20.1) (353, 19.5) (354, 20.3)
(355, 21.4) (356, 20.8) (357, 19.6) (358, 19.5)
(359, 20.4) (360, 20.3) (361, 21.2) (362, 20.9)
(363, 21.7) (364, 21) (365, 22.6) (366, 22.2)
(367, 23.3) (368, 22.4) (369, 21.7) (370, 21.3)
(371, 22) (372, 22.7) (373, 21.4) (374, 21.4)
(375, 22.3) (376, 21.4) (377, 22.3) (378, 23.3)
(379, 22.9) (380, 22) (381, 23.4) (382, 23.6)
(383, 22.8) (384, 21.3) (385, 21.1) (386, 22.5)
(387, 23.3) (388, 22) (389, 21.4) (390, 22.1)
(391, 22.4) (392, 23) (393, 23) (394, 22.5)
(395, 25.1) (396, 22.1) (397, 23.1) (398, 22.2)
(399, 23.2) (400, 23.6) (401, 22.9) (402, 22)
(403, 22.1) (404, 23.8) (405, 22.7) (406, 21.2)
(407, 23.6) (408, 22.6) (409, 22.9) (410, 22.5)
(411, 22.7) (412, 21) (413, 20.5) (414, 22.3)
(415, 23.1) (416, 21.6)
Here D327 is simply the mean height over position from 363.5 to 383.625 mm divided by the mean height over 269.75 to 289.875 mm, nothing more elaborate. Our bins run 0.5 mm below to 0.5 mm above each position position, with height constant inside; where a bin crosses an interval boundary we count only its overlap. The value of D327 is 1.70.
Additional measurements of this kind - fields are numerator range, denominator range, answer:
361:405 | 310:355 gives 1.11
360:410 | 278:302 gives 2.38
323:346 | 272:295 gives 1.80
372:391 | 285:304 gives 2.60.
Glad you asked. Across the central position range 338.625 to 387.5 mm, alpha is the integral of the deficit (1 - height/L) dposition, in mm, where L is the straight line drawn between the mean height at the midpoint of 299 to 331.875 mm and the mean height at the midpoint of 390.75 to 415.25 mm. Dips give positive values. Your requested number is -2.95 mm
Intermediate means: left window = 17.4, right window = 22.6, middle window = 21.5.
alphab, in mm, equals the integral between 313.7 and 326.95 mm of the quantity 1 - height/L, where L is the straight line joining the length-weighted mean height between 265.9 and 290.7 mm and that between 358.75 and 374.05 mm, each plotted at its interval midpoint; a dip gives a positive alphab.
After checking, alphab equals -1.8 mm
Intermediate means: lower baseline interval 13.8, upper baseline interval 21.7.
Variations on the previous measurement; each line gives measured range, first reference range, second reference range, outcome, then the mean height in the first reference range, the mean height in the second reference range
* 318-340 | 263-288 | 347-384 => -1.8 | 15.2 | 21.5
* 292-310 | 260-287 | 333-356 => 6.5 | 16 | 20.7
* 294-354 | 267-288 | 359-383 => 1.4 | 14.4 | 22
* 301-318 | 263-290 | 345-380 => 1.3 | 14.6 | 21.4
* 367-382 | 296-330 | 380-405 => -0.7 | 16.6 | 22.7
